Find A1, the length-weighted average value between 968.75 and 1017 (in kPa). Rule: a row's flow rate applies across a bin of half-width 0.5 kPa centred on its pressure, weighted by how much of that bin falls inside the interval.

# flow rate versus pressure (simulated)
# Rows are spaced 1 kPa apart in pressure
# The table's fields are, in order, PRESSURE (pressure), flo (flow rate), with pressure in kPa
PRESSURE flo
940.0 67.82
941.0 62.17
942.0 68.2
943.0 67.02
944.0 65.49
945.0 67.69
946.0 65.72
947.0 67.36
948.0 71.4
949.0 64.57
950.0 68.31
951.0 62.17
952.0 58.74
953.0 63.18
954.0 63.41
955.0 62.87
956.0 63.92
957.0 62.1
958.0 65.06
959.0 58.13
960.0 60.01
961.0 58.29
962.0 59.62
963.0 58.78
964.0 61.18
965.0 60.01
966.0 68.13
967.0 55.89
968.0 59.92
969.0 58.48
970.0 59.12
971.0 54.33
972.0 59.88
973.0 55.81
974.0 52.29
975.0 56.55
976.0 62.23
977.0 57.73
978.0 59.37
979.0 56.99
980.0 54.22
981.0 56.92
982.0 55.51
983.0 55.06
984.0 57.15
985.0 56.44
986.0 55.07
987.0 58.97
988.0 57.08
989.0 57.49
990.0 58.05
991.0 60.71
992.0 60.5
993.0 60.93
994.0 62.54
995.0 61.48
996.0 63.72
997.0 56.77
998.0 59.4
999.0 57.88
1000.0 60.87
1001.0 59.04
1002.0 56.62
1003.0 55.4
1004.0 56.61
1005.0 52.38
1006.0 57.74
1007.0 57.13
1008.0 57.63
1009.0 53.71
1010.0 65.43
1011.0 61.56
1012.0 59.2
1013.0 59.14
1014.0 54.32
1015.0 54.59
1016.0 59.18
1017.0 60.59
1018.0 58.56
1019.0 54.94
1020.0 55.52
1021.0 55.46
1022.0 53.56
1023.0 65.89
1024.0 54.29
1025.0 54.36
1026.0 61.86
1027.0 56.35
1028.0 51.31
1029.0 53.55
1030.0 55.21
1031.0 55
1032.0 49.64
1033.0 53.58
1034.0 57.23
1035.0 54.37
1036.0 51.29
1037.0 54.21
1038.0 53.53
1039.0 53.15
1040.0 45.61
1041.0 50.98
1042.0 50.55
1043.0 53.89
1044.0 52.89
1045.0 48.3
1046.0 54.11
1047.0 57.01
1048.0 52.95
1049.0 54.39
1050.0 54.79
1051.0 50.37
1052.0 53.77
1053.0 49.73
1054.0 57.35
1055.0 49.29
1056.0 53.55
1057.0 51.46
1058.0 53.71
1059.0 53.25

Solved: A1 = 57.9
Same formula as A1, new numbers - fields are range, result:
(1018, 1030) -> 56.2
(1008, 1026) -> 57.8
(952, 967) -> 61.5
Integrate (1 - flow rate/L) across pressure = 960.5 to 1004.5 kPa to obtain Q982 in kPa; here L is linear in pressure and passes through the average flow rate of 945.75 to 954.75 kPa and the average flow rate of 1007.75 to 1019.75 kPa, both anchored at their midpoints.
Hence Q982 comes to 2.2 kPa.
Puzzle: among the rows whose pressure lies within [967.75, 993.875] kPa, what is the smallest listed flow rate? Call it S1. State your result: 52.29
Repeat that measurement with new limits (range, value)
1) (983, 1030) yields 51.31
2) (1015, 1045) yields 45.61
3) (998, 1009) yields 52.38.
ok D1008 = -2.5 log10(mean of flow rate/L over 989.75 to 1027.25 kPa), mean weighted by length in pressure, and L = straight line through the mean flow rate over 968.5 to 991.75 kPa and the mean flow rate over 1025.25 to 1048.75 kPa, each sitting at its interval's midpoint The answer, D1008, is -0.06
